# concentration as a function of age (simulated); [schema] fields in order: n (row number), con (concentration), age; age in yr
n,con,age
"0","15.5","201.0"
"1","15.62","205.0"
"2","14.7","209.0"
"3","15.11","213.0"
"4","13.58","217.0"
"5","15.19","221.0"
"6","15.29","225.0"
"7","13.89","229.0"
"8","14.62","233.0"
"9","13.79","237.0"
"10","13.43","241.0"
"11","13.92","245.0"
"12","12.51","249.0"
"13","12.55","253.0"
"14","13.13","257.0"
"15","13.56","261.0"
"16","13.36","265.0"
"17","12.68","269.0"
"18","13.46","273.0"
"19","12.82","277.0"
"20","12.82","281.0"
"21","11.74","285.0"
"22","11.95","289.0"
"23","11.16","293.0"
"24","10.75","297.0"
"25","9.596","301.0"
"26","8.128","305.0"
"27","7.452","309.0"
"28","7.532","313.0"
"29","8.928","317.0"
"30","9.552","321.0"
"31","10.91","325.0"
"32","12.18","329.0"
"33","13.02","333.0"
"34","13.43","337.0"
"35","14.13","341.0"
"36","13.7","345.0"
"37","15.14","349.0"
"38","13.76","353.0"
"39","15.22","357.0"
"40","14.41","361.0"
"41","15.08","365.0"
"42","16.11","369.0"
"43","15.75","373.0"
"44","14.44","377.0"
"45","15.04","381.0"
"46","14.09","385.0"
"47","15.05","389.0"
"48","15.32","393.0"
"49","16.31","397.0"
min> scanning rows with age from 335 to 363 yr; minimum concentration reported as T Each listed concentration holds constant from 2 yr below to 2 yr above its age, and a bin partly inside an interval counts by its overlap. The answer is 13.43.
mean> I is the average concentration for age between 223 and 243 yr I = 14.2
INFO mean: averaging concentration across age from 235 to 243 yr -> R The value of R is 13.6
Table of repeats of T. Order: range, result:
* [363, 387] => 14.09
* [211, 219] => 13.58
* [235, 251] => 12.51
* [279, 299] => 10.75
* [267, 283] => 12.68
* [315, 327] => 8.928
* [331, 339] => 13.02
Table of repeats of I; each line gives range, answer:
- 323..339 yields 12.4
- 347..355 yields 14.4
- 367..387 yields 15.1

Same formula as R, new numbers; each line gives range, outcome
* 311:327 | 9.23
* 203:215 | 15.1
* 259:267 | 13.5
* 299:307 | 8.86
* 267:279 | 13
